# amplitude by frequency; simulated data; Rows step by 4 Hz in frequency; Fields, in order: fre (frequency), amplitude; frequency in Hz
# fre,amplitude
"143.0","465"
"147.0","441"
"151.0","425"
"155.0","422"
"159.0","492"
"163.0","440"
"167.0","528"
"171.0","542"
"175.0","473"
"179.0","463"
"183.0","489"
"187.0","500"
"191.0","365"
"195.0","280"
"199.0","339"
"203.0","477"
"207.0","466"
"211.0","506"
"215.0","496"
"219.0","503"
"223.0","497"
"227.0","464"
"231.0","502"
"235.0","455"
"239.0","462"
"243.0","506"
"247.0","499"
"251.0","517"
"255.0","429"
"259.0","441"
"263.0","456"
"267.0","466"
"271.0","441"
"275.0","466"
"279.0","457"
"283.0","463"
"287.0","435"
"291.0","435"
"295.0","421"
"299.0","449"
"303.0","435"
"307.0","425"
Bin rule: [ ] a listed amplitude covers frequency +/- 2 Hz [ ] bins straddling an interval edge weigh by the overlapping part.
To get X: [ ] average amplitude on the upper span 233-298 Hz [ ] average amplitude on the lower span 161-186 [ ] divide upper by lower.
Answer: 0.94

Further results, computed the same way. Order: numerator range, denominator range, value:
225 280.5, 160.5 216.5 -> 1.03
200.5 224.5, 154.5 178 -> 1.00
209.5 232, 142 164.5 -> 1.11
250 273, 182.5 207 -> 1.12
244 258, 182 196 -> 1.17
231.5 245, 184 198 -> 1.24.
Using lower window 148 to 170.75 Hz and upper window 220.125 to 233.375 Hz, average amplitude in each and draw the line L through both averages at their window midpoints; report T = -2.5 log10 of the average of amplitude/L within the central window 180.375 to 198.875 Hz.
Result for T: 0.18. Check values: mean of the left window 467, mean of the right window 488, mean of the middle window 403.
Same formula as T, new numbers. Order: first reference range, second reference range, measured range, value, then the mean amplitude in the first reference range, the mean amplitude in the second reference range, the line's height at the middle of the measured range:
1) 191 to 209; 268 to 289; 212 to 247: -0.18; 388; 453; 412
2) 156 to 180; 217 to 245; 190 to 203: 0.36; 488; 484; 486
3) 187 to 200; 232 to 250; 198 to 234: -0.15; 354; 484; 415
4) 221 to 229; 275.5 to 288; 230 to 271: 0.00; 480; 455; 469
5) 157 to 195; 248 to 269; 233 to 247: -0.03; 467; 464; 464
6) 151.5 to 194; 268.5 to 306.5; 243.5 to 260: -0.06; 465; 444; 451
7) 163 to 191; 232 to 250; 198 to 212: 0.08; 485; 484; 485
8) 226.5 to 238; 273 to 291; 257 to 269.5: 0.02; 474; 453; 461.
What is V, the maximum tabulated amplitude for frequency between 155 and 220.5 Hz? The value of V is 542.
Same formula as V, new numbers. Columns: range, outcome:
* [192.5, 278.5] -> 517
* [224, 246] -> 506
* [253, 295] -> 466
